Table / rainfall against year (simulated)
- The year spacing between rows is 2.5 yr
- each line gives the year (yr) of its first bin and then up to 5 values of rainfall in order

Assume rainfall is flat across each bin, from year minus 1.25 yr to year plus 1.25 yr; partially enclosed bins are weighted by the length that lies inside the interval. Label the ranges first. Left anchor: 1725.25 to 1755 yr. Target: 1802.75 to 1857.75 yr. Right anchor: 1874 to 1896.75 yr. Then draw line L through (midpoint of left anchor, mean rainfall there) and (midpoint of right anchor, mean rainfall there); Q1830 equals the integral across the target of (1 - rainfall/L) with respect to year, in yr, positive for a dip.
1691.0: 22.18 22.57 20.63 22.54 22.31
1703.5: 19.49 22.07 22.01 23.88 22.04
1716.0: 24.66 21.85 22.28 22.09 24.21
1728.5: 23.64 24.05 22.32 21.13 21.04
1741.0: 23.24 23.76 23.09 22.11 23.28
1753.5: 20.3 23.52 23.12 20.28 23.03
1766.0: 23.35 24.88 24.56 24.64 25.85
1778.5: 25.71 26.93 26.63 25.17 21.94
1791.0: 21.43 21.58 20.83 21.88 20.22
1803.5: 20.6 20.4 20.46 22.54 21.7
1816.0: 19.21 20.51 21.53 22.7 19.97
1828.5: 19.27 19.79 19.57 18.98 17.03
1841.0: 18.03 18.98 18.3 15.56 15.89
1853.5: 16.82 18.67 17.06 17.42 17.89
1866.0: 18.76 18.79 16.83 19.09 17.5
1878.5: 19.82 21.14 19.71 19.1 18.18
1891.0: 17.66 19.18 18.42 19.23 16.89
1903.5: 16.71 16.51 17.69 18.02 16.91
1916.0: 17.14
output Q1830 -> 2.8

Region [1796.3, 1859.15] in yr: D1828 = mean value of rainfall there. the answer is 19.5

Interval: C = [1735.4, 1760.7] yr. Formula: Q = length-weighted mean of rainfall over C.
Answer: 22.4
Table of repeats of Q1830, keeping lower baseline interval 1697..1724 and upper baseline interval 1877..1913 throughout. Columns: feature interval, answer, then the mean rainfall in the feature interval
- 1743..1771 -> -2.03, 22.8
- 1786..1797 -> -0.69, 21.9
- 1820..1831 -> -0.48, 20.7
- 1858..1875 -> 0.89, 18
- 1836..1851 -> 1.49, 17.6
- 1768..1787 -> -4.28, 25.6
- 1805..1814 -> -0.47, 21.3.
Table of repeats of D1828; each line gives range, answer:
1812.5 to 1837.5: 20.3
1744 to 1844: 21.9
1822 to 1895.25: 18.6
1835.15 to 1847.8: 18.1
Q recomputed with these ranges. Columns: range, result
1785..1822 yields 21.3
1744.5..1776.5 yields 23.2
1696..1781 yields 22.9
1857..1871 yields 17.9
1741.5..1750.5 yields 23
